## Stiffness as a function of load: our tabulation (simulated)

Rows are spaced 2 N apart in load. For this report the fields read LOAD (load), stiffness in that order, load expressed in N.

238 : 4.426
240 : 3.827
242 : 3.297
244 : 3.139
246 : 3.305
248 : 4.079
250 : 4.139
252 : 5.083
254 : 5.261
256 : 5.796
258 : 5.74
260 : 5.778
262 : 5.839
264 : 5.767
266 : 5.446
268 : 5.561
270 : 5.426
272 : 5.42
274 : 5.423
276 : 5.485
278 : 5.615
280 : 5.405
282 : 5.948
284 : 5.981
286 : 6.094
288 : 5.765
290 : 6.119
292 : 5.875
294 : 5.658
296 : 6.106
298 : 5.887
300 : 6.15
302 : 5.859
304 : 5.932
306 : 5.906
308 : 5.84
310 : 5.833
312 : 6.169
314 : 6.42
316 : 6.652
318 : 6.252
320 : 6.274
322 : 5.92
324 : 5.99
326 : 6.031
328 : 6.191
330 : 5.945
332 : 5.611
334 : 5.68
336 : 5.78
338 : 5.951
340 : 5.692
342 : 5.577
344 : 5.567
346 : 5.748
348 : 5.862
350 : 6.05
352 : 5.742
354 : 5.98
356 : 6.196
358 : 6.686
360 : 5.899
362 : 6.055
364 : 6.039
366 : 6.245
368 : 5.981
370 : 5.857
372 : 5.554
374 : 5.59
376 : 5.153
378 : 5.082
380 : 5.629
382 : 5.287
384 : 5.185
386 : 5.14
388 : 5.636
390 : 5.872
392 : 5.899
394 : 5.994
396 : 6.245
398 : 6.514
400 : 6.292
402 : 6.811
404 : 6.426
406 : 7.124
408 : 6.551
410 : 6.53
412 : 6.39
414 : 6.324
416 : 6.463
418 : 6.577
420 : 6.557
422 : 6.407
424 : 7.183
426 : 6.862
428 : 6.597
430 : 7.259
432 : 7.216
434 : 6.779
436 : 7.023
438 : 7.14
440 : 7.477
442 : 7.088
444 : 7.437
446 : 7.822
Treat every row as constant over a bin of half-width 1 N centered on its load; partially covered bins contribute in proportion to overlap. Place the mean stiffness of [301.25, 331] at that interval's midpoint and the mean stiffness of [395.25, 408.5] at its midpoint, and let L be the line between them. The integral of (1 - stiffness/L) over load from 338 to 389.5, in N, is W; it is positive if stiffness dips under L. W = 4.93 N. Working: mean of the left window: 6.08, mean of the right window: 6.57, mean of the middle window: 5.74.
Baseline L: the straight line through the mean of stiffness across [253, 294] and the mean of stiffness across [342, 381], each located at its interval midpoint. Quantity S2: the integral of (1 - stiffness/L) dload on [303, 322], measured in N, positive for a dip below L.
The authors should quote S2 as -1.3 N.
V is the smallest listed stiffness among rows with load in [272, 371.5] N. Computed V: 5.405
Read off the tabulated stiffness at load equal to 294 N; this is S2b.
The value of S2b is 5.658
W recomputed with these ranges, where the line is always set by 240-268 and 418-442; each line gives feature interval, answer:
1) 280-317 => -4.5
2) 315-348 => -1.0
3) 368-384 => 2.1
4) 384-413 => 1.6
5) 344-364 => 0.1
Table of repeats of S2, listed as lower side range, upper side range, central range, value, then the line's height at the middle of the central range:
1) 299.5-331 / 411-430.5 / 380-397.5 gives 2.2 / 6.48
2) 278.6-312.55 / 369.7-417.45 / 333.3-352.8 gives 0.6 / 5.95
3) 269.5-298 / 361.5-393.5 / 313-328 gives -1.4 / 5.7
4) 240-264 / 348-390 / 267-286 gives -2.7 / 4.91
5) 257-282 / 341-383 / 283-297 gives -0.8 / 5.64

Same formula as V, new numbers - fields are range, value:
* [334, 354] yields 5.567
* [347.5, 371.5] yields 5.742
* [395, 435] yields 6.245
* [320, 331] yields 5.92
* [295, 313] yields 5.833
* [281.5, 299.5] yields 5.658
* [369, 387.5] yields 5.082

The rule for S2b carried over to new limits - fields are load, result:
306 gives 5.906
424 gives 7.183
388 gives 5.636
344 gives 5.567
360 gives 5.899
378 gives 5.082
